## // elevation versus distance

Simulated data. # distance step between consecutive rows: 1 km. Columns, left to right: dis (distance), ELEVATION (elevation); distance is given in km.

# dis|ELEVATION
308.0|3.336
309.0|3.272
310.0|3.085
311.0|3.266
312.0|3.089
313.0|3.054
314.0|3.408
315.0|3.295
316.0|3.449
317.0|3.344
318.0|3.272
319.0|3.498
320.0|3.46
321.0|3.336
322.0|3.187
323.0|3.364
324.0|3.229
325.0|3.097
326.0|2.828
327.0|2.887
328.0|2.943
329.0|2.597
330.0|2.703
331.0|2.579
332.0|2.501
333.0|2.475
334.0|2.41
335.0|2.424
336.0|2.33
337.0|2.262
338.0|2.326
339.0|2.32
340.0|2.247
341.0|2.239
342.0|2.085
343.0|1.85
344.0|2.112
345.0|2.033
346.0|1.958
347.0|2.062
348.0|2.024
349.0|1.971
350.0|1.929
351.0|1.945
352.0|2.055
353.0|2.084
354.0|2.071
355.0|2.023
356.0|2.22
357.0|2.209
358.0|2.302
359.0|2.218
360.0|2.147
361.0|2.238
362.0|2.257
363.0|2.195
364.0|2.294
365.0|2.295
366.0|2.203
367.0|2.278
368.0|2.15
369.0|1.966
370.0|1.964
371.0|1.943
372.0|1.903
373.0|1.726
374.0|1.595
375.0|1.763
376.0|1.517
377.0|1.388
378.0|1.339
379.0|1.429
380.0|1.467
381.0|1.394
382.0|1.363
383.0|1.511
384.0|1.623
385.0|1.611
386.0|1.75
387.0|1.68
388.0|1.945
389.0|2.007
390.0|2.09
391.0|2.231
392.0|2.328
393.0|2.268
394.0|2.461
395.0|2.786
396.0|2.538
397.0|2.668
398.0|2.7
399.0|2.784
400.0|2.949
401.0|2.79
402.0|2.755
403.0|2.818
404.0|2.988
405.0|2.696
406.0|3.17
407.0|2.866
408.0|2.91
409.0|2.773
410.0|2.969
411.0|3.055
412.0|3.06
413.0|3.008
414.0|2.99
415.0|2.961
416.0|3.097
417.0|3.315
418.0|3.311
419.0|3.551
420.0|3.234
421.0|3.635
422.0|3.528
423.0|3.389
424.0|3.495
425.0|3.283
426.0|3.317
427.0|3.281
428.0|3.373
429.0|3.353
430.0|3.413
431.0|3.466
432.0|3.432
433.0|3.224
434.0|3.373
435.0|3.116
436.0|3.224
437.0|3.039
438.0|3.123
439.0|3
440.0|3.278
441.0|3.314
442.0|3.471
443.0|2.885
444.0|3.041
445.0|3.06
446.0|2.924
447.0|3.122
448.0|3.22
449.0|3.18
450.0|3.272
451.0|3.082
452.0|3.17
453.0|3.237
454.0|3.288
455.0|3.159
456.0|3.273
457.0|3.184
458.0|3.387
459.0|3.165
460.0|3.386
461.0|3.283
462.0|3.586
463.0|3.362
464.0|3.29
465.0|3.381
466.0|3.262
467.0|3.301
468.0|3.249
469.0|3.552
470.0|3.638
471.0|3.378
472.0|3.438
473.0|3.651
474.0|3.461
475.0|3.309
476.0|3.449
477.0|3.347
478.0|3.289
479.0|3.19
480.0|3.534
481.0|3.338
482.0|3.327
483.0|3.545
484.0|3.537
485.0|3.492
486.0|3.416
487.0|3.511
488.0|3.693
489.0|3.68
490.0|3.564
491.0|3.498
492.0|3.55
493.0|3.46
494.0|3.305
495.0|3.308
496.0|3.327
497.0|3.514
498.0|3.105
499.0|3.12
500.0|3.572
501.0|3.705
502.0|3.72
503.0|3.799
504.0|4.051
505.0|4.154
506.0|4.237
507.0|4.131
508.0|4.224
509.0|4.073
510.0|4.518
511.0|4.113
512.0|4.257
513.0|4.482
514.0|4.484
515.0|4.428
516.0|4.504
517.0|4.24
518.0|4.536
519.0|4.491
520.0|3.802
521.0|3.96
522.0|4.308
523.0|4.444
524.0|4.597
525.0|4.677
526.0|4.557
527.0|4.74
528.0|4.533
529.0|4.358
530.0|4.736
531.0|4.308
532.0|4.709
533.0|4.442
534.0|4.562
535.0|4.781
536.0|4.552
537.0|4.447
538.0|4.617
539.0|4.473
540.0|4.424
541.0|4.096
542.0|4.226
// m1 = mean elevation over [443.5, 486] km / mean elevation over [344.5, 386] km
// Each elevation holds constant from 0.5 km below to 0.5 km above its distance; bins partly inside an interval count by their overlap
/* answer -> 1.73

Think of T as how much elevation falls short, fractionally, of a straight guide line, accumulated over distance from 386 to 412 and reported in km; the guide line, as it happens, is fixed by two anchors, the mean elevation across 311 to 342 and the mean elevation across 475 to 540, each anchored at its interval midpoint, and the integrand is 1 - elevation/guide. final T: 5.6 km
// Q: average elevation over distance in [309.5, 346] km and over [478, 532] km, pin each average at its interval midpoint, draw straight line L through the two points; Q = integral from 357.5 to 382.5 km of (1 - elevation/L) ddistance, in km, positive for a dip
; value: 9.5 km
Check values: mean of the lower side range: 2.78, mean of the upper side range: 3.94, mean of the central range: 1.89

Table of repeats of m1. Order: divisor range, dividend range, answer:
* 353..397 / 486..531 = 2.03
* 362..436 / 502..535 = 1.70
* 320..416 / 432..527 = 1.54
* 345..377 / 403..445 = 1.56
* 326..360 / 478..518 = 1.67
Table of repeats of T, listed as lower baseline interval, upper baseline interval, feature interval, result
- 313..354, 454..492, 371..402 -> 9.77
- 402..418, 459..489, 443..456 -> 0.45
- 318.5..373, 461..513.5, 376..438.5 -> 4.65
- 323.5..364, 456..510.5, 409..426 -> -1.59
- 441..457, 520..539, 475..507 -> 2.72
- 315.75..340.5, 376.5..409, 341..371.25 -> 5.48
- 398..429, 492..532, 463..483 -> 1.70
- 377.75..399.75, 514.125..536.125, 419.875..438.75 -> -4.07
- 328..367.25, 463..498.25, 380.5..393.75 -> 3.82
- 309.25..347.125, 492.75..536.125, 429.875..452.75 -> 2.66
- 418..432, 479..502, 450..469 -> 0.81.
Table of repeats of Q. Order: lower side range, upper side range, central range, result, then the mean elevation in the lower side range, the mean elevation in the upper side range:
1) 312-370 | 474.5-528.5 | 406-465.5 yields 1.4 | 2.5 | 3.87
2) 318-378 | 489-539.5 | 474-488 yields 1.3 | 2.31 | 4.14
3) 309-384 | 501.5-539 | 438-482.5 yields 4.6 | 2.35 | 4.37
